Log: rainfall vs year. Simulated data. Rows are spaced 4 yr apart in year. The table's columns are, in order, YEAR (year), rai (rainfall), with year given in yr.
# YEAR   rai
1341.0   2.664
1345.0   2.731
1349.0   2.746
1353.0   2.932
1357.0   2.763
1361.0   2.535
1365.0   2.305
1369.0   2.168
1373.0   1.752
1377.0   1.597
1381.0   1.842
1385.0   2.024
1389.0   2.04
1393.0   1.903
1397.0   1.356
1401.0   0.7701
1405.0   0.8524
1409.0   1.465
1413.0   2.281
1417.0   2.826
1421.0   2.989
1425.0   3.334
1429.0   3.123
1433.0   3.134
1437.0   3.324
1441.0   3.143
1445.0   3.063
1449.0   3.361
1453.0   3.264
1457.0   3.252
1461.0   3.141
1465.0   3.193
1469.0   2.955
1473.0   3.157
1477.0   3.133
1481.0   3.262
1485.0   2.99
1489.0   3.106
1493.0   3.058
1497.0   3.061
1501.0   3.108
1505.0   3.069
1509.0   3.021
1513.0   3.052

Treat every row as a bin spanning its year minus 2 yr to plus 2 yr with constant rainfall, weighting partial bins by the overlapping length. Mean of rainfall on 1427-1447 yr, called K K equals 3.16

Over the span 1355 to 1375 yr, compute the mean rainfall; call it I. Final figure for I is 2.3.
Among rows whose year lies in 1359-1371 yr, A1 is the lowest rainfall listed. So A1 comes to 2.168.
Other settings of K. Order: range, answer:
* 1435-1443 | 3.23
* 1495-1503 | 3.08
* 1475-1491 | 3.12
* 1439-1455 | 3.21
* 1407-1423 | 2.39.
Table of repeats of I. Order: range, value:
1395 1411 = 1.11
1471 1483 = 3.18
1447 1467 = 3.24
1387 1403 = 1.52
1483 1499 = 3.05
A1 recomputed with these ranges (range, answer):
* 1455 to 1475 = 2.955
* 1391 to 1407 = 0.7701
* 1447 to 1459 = 3.252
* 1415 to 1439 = 2.826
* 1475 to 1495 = 2.99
